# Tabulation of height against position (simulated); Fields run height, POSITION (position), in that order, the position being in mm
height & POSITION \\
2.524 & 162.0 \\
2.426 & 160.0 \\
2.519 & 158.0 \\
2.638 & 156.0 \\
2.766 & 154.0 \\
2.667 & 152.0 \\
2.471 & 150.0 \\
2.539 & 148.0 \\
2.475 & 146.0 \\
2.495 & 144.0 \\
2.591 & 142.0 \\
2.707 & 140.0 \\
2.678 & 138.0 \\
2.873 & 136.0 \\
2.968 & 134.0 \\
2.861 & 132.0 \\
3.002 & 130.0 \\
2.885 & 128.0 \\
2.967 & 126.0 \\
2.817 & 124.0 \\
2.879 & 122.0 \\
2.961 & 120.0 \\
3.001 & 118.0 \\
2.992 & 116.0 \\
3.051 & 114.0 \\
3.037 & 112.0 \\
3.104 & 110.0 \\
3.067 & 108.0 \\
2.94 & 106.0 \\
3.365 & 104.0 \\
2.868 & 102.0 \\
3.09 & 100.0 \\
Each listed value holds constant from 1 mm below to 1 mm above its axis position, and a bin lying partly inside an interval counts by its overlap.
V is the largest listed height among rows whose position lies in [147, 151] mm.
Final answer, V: 2.539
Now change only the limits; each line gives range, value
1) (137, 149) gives 2.707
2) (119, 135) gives 3.002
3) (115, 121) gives 3.001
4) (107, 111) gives 3.104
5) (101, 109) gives 3.365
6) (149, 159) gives 2.766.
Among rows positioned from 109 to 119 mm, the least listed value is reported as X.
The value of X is 2.992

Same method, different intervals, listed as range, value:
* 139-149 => 2.475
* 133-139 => 2.678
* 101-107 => 2.868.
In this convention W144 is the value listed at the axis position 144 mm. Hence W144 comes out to 2.495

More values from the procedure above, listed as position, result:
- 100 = 3.09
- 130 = 3.002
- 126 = 2.967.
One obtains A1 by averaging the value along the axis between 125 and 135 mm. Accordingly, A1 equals 2.94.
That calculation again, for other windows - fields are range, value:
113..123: 2.98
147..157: 2.62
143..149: 2.5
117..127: 2.92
